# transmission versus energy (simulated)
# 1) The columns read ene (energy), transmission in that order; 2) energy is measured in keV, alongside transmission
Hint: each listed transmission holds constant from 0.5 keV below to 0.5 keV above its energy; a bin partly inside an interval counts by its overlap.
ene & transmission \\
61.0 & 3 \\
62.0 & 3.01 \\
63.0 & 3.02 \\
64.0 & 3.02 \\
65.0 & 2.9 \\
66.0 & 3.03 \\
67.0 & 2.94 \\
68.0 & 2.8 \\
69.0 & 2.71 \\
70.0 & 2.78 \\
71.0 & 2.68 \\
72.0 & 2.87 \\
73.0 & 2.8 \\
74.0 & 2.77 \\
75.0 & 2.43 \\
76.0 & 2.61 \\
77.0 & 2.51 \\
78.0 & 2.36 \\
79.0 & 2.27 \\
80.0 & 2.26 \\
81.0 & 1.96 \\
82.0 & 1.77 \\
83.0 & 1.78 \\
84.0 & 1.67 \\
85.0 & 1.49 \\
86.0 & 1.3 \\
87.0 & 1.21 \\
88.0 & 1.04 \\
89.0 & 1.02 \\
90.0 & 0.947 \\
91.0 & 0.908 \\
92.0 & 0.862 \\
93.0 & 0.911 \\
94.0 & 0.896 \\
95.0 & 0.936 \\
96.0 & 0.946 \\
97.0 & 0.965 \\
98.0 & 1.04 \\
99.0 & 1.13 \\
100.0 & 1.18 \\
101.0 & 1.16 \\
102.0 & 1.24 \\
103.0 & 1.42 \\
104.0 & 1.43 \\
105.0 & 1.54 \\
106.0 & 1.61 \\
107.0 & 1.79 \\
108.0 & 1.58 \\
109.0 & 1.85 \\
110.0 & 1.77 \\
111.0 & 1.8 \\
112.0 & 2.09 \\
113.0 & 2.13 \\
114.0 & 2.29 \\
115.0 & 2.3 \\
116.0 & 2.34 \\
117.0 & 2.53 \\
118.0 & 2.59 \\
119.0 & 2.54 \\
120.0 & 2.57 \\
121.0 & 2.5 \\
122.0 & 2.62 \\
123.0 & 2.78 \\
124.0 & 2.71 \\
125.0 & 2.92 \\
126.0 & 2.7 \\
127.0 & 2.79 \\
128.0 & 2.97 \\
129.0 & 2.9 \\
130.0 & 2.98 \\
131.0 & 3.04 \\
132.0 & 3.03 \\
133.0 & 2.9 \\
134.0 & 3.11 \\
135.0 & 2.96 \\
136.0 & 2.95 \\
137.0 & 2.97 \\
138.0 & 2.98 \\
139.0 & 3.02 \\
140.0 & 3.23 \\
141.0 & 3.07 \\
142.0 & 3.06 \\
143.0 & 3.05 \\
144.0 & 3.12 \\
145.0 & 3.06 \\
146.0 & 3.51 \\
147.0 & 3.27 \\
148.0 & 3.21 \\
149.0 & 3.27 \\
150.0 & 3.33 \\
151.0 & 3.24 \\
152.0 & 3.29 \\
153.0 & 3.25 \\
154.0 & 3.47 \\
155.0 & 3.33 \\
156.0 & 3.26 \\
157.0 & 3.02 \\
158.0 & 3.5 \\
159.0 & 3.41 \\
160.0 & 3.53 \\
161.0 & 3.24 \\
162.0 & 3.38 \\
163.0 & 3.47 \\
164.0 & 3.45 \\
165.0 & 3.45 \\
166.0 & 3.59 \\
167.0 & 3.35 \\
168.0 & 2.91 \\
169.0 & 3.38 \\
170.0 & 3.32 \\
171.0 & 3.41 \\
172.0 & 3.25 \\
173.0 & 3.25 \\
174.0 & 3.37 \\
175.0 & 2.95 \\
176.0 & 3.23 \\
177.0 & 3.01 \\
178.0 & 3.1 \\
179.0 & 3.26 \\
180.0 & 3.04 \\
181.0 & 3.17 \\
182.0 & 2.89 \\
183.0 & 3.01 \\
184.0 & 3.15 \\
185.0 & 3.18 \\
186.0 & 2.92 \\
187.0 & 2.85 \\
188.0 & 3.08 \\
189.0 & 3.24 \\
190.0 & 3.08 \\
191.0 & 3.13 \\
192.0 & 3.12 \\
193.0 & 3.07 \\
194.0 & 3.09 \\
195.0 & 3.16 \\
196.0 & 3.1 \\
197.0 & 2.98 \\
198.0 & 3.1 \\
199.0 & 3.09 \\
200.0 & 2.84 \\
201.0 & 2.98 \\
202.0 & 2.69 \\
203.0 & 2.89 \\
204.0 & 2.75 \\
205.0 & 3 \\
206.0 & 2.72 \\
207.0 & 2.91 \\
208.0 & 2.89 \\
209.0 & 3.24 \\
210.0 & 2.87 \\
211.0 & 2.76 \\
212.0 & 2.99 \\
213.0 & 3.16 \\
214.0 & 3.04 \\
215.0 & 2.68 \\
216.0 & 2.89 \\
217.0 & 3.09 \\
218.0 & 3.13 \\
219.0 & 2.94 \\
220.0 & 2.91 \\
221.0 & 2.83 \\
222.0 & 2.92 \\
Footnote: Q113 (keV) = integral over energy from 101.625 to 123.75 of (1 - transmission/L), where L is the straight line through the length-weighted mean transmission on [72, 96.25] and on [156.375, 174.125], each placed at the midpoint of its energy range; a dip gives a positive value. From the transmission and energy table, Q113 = 2.1 keV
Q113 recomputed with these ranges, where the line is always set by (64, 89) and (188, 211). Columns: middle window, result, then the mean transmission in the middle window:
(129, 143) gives -2.1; 3.02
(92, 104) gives 6.6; 1.08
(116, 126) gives -0.4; 2.63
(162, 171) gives -1.8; 3.37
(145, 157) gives -2.6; 3.29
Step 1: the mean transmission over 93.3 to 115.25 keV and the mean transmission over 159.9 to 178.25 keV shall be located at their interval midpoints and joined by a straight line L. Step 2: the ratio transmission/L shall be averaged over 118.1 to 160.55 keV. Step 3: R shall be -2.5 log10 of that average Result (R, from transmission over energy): -0.24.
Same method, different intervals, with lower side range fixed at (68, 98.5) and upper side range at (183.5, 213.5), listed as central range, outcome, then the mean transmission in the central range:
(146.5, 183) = -0.235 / 3.27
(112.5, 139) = -0.223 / 2.74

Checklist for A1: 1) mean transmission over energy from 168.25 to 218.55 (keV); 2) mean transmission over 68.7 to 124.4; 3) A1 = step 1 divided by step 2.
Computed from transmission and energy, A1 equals 1.64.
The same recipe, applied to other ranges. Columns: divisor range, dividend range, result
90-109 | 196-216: 2.43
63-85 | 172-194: 1.24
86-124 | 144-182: 1.99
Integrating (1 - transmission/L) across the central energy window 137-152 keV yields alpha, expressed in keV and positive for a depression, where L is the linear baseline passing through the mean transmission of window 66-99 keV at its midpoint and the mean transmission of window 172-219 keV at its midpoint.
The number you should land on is -4.1 keV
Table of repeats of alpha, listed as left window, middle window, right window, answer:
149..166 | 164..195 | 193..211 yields -0.07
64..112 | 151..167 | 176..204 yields -4.23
